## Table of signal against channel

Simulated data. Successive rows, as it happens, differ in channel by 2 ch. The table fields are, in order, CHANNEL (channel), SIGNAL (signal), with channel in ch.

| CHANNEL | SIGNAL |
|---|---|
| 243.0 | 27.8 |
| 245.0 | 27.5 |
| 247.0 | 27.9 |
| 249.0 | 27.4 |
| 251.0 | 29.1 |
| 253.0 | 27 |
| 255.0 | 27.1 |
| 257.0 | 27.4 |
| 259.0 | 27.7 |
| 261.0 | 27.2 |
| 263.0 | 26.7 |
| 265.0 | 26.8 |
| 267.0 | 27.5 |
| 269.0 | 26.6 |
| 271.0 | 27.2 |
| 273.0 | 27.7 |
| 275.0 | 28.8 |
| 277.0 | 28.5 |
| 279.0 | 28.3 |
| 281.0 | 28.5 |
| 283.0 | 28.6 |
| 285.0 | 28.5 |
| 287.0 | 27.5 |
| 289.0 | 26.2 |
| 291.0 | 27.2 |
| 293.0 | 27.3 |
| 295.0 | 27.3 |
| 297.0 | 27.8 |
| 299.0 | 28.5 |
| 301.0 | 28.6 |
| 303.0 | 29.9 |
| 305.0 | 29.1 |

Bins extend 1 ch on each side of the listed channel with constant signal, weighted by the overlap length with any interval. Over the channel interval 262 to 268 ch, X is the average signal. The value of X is 27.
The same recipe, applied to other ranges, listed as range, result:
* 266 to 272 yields 27.1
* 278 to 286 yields 28.5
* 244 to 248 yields 27.7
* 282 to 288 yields 28.2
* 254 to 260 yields 27.4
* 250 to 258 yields 27.6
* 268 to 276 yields 27.6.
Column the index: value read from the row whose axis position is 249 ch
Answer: 27.4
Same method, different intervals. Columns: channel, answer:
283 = 28.6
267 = 27.5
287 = 27.5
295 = 27.3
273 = 27.7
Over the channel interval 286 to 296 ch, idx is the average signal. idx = 27.1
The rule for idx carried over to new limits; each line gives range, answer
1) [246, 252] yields 28.1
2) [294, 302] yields 28.1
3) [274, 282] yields 28.5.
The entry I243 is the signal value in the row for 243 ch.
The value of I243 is 27.8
